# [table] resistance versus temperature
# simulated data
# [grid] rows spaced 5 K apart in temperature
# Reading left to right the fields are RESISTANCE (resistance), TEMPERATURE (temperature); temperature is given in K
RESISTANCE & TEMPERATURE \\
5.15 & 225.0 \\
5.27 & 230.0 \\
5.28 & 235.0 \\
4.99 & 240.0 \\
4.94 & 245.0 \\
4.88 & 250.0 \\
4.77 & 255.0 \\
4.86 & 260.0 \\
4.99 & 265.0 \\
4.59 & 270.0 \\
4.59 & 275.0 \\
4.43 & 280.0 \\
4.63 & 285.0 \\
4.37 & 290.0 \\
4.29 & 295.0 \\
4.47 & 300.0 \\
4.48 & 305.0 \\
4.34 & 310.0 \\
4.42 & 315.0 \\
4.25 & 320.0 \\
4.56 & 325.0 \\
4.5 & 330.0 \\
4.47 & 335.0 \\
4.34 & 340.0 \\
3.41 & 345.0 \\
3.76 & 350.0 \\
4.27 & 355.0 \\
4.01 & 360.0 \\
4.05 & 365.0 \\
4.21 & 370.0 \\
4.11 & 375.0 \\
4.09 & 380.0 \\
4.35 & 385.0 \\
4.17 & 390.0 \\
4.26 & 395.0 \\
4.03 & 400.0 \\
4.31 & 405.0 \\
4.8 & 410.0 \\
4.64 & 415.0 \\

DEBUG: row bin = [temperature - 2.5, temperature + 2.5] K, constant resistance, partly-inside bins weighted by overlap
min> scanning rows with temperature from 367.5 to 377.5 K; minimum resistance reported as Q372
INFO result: 4.11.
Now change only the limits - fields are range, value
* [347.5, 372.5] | 3.76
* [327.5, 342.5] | 4.34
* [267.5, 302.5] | 4.29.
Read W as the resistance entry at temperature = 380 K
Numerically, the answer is 4.09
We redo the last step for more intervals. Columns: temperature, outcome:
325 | 4.56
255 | 4.77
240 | 4.99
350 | 3.76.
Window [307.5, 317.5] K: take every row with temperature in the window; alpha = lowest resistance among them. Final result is 4.34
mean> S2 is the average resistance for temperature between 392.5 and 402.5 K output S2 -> 4.15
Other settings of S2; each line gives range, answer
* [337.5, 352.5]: 3.84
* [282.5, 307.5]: 4.45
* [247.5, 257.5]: 4.83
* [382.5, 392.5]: 4.26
